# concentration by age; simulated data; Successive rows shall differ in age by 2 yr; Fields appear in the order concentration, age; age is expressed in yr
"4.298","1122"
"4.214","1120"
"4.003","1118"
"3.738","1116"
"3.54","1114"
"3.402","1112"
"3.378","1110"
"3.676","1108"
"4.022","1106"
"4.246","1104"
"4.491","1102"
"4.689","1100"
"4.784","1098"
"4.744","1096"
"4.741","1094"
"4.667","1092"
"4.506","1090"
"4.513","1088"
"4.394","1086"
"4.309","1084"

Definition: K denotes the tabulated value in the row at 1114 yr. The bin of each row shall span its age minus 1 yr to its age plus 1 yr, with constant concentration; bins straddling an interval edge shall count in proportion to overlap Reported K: 3.54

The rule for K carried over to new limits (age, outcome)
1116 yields 3.738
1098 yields 4.784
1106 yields 4.022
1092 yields 4.667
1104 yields 4.246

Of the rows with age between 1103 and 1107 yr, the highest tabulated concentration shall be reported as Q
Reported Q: 4.246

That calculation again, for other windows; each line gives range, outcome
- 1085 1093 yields 4.667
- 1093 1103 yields 4.784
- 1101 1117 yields 4.491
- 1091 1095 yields 4.741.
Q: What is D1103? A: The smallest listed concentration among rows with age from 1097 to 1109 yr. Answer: 3.676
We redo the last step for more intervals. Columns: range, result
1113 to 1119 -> 3.54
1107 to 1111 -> 3.378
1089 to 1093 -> 4.506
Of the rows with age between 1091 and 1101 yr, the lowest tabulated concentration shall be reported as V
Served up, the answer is 4.667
